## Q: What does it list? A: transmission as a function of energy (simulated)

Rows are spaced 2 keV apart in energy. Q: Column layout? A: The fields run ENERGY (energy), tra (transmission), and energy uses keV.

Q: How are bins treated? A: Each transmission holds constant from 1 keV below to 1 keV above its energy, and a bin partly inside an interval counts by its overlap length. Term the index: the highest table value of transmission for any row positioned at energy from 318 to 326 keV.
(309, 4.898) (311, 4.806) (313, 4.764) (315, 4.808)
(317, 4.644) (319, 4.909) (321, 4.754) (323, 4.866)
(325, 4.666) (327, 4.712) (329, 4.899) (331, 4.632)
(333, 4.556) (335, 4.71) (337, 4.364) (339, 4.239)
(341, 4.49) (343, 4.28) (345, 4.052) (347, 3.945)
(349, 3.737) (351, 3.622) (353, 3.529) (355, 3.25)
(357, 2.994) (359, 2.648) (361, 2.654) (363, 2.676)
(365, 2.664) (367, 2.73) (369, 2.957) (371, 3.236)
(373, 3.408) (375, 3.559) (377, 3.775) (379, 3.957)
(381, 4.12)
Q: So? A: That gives 4.909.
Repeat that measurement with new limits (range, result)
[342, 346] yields 4.28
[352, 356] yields 3.529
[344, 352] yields 4.052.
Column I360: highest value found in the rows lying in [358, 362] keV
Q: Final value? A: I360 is 2.654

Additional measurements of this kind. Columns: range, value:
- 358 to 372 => 3.236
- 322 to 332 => 4.899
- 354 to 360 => 3.25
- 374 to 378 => 3.775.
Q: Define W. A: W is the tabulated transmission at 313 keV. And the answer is 4.764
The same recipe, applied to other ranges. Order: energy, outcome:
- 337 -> 4.364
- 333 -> 4.556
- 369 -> 2.957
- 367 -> 2.73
